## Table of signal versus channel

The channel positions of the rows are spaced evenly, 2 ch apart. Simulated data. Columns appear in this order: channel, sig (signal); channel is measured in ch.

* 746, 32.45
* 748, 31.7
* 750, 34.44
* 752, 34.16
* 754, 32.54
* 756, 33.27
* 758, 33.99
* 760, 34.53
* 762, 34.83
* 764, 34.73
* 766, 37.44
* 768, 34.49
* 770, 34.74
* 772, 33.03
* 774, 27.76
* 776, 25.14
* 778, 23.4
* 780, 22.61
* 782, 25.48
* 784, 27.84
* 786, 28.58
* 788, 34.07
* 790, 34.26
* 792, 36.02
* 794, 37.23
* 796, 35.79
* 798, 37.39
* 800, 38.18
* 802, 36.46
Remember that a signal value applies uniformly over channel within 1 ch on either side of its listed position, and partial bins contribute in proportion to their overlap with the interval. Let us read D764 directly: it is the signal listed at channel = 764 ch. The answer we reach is 34.73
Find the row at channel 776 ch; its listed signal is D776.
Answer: 25.14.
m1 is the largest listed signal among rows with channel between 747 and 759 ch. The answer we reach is 34.44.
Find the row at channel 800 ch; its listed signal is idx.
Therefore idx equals 38.18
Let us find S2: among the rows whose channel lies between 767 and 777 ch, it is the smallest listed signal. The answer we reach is 25.14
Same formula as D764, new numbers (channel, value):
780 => 22.61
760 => 34.53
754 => 32.54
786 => 28.58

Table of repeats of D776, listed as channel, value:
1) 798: 37.39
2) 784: 27.84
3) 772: 33.03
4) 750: 34.44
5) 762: 34.83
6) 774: 27.76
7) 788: 34.07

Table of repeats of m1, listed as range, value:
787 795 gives 37.23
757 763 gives 34.83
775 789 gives 34.07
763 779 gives 37.44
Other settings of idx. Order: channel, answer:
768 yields 34.49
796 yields 35.79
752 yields 34.16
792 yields 36.02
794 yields 37.23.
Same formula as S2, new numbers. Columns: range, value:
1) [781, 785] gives 25.48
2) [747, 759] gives 31.7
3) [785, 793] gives 28.58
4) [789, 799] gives 34.26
